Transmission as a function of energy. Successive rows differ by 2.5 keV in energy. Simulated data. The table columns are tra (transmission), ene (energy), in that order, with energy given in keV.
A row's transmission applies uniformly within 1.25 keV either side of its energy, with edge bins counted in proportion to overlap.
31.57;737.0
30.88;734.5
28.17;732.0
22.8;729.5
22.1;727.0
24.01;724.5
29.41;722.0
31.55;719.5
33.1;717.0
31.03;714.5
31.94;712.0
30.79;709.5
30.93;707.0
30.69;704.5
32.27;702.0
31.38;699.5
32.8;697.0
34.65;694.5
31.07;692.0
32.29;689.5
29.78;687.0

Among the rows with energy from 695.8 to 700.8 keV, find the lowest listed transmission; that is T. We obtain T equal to 31.38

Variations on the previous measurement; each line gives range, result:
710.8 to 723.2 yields 29.41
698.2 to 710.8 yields 30.69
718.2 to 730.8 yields 22.1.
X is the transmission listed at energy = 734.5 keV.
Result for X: 30.88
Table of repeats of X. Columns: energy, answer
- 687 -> 29.78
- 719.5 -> 31.55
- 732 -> 28.17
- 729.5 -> 22.8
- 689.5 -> 32.29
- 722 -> 29.41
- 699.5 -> 31.38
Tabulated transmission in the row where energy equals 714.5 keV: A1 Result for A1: 31.03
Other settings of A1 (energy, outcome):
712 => 31.94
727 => 22.1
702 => 32.27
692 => 31.07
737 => 31.57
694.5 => 34.65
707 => 30.93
